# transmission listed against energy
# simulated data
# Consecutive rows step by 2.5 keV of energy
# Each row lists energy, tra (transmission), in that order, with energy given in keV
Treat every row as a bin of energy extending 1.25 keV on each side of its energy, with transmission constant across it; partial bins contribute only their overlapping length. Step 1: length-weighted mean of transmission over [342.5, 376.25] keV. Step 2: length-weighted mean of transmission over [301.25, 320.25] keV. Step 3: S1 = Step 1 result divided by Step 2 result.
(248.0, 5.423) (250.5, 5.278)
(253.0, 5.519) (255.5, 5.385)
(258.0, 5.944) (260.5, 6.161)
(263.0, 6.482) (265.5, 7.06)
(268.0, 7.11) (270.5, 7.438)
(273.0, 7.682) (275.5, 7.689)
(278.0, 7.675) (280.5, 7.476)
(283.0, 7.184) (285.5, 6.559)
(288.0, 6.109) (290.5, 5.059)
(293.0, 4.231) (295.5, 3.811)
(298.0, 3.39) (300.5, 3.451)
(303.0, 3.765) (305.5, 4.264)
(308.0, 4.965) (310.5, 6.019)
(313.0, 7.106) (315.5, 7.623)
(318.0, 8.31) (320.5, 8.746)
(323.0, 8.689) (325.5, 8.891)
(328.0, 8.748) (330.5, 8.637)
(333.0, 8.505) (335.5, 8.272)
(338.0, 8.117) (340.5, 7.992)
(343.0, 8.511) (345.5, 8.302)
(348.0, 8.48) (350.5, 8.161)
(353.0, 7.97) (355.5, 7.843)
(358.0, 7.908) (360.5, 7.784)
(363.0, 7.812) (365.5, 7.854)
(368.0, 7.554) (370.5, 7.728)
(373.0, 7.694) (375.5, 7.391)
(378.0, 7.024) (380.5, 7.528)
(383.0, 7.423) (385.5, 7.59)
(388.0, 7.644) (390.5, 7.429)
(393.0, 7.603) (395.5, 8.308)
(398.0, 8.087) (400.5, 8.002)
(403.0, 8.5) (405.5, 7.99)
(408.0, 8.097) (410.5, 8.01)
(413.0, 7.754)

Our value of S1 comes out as 1.30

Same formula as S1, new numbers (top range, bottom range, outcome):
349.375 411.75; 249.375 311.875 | 1.34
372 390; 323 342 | 0.88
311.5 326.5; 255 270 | 1.27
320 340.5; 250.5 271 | 1.36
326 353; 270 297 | 1.31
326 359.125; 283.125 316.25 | 1.61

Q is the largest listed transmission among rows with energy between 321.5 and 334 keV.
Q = 8.891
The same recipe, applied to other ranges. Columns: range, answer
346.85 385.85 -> 8.48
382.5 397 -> 8.308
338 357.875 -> 8.511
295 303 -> 3.811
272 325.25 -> 8.746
